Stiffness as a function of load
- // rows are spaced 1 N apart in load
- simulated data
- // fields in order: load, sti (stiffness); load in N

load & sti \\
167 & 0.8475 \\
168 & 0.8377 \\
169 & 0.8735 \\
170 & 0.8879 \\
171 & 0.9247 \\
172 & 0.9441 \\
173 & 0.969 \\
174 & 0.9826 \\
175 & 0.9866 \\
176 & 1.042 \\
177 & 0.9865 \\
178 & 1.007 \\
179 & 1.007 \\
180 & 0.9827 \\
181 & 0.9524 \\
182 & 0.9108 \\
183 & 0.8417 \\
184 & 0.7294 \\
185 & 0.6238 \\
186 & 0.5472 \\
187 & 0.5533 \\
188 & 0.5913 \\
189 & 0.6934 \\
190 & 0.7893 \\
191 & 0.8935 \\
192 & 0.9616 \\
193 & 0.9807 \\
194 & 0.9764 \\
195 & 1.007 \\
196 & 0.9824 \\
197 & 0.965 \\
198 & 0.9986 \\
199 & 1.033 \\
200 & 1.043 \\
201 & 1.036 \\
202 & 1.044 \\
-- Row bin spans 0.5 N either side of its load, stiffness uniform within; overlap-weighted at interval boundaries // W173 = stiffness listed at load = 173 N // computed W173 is 0.969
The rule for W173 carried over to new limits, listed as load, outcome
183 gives 0.8417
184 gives 0.7294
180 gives 0.9827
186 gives 0.5472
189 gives 0.6934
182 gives 0.9108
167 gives 0.8475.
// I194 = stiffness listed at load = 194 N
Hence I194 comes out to 0.9764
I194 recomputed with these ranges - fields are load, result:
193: 0.9807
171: 0.9247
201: 1.036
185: 0.6238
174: 0.9826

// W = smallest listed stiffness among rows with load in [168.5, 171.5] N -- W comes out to 0.8735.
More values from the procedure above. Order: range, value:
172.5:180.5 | 0.969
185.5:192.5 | 0.5472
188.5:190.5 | 0.6934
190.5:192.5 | 0.8935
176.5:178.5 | 0.9865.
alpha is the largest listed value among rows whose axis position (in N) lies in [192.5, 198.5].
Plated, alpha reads 1.007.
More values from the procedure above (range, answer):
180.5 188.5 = 0.9524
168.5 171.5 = 0.9247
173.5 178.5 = 1.042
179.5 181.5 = 0.9827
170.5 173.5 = 0.969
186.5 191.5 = 0.8935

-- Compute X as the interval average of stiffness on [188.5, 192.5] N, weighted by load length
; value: 0.834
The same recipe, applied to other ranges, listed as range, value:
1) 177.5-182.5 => 0.972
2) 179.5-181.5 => 0.968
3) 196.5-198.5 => 0.982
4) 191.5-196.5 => 0.982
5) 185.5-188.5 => 0.564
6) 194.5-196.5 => 0.995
